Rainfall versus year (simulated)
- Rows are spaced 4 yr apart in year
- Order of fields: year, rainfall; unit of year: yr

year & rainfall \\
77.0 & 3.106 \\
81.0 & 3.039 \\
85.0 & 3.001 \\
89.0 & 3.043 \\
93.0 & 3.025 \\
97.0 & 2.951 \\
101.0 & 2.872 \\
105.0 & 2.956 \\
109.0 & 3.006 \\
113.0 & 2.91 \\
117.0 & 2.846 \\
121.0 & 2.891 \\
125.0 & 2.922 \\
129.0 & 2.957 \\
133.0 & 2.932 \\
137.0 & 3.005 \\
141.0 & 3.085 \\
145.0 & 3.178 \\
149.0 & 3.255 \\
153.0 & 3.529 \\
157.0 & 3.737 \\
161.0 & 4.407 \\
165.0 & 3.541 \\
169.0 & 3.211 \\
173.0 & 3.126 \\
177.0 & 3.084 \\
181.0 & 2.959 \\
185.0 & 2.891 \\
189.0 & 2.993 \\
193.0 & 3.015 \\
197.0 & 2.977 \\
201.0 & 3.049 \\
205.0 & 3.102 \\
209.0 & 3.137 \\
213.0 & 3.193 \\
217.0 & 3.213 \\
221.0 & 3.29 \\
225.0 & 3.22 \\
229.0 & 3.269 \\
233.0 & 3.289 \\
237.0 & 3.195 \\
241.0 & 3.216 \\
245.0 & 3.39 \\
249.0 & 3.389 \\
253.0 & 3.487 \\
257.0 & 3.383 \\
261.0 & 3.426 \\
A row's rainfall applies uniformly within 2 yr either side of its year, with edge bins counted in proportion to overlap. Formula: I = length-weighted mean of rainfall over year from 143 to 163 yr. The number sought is 3.62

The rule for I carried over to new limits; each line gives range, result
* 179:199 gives 2.97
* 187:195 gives 3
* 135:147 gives 3.09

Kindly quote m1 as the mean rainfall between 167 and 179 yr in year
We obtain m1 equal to 3.14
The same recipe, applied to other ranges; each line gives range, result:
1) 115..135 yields 2.91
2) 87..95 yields 3.03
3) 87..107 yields 2.97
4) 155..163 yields 4.07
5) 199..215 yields 3.12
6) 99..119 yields 2.92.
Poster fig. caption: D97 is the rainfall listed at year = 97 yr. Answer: 2.951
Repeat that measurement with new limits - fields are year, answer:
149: 3.255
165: 3.541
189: 2.993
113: 2.91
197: 2.977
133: 2.932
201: 3.049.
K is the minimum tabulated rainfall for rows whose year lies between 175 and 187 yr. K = 2.891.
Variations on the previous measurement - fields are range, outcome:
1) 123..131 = 2.922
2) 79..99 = 2.951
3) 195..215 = 2.977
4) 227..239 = 3.195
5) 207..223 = 3.137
